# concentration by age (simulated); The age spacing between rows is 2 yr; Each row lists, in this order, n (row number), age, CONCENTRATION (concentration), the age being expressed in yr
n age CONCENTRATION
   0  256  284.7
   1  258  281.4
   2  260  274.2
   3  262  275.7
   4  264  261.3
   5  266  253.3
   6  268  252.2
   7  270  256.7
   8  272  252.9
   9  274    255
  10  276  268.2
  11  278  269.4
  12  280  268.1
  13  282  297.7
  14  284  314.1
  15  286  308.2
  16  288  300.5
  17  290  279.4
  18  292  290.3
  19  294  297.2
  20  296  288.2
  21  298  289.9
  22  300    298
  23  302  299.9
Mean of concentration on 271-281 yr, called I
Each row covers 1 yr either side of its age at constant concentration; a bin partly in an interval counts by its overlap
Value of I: 263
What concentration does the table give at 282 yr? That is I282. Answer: 297.7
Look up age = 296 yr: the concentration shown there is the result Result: 288.2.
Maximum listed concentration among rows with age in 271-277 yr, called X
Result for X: 268.2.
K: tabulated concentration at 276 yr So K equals 268.2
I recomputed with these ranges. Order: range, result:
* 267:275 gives 254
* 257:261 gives 278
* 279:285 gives 293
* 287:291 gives 290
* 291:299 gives 291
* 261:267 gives 263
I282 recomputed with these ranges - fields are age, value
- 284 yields 314.1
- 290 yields 279.4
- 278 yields 269.4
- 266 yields 253.3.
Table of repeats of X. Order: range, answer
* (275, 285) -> 314.1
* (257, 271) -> 281.4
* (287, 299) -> 300.5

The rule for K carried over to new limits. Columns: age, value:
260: 274.2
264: 261.3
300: 298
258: 281.4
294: 297.2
